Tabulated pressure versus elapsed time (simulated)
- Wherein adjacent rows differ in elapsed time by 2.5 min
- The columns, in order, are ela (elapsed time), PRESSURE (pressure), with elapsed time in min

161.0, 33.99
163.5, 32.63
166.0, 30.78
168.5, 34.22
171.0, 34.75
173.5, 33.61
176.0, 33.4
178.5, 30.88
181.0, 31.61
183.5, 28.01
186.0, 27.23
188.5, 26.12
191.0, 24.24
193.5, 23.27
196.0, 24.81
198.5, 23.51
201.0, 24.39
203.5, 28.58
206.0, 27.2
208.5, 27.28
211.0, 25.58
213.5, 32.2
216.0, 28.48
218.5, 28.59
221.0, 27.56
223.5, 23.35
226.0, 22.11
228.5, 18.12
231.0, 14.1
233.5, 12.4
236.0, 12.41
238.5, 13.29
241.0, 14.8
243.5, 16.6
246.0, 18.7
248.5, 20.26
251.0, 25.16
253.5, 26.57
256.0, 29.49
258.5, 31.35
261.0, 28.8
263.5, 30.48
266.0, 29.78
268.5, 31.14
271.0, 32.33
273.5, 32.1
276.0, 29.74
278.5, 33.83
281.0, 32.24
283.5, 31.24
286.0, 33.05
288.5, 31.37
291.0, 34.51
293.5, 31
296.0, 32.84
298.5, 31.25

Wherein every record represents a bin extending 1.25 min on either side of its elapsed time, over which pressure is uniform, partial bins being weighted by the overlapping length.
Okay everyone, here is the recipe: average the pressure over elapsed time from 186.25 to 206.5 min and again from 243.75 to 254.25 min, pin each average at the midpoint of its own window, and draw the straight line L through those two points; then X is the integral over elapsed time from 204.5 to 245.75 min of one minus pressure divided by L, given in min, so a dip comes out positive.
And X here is 3.7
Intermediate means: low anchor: 25.3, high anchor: 21.9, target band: 21.5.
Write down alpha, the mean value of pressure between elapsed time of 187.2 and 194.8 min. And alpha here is 24.6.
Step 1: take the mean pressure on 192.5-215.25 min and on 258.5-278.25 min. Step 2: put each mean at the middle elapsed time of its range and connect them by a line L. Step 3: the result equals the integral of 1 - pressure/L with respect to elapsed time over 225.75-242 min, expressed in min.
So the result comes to 7.7 min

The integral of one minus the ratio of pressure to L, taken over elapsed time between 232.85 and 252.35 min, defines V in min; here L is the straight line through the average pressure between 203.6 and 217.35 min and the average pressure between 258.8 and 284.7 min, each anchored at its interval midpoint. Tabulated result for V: 8.5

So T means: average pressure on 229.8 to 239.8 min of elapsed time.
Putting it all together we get 13.1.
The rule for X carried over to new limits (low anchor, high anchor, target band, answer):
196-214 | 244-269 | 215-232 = 2.2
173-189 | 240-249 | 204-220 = -2.9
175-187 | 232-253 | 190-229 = -3.0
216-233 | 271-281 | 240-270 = 3.1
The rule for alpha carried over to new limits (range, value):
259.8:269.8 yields 30.1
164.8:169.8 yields 32.5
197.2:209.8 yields 26.2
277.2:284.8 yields 32.4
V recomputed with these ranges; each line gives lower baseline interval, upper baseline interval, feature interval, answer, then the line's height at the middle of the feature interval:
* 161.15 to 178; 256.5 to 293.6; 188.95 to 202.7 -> 3.55 min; 32.8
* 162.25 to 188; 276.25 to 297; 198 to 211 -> 2.24 min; 31.8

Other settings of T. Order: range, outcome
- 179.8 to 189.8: 28.2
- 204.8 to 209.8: 27.2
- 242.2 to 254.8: 21.5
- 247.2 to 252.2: 22.6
